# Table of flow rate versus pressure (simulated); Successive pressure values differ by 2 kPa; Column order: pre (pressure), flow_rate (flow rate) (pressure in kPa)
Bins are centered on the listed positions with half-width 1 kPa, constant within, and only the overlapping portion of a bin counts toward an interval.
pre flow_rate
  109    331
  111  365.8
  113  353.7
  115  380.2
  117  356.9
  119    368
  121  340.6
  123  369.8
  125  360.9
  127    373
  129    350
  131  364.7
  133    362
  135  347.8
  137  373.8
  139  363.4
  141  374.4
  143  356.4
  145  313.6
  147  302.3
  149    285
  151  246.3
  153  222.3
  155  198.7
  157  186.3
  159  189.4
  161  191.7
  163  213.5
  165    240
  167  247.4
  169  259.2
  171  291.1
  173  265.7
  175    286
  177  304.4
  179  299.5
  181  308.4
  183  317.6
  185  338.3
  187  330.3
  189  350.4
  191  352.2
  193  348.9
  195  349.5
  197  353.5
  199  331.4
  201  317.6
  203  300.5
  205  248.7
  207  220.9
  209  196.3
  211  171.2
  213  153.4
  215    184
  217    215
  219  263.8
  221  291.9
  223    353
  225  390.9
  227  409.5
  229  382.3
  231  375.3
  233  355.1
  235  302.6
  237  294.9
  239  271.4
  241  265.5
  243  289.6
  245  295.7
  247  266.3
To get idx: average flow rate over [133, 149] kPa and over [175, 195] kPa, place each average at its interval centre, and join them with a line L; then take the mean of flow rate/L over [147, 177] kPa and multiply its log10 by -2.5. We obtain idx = 0.357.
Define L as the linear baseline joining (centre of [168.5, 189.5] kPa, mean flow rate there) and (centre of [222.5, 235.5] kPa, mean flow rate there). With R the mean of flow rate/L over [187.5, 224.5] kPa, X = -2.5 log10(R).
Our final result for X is 0.20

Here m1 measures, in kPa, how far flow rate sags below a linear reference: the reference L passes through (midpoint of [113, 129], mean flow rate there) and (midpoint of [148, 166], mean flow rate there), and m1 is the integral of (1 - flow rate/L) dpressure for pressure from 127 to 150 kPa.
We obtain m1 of -4.2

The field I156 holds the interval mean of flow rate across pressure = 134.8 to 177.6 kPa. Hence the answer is 274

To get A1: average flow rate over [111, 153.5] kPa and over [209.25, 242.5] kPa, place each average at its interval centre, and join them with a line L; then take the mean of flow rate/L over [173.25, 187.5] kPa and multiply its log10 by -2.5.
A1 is 0.02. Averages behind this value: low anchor 343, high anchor 290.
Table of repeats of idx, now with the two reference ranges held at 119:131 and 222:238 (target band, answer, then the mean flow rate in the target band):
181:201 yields 0.06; 339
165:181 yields 0.28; 278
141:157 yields 0.29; 276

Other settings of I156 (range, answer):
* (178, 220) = 283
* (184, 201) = 343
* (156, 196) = 283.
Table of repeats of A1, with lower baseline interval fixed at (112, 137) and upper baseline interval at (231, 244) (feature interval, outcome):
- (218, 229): -0.119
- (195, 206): 0.027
